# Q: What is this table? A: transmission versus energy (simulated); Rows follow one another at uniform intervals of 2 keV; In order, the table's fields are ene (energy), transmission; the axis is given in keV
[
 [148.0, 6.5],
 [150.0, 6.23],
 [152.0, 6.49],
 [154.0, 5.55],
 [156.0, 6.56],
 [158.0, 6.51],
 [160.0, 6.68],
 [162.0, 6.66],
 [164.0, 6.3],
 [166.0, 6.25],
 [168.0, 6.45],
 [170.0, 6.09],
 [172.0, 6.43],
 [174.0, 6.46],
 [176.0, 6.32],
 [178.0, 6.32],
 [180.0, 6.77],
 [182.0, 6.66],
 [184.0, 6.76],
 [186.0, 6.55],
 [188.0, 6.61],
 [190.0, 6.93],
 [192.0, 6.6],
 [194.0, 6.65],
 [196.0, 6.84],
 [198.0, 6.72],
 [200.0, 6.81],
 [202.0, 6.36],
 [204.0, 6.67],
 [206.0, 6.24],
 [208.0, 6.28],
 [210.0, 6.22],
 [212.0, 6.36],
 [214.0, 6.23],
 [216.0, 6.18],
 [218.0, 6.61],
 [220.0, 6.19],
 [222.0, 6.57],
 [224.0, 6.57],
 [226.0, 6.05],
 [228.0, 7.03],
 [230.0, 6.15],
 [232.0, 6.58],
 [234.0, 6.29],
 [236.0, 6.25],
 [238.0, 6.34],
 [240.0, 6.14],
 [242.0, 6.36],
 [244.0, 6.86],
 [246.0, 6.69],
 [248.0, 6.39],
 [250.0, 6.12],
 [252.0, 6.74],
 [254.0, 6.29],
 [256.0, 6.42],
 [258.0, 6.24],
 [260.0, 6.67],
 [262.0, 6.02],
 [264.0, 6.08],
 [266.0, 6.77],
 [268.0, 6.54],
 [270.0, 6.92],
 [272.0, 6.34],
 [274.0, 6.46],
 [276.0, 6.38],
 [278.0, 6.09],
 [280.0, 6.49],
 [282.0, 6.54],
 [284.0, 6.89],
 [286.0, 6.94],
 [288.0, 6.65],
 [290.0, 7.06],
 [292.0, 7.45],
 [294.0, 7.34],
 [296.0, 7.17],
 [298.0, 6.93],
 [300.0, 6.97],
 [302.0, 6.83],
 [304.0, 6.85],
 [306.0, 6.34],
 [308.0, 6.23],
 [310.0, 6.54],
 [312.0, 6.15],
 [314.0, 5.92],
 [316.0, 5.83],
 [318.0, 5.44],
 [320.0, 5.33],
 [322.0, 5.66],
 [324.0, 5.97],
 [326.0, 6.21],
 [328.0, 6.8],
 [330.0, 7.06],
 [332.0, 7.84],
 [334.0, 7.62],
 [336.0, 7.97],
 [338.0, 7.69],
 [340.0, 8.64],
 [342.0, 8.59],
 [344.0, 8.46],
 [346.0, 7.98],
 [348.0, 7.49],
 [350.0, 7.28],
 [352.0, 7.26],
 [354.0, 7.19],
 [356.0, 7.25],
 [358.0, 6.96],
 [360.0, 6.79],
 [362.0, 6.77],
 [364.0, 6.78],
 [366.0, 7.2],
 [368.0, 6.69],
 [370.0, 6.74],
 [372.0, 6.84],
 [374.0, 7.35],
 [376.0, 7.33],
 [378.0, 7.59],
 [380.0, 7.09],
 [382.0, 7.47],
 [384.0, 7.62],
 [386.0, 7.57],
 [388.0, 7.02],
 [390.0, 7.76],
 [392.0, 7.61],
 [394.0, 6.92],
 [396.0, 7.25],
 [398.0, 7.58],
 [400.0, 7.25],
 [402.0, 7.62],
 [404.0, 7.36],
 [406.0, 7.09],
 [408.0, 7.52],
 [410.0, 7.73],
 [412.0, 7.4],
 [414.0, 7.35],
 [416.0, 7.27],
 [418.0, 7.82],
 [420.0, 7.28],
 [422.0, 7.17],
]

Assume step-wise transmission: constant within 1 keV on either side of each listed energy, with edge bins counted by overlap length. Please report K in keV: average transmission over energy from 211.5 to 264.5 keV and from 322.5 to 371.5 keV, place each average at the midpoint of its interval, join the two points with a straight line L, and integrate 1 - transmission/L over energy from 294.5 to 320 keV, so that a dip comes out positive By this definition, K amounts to 1.99 keV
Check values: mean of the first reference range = 6.39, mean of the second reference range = 7.28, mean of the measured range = 6.41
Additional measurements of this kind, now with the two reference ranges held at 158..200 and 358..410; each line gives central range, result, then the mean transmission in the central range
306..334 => 3.0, 6.28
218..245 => 1.2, 6.42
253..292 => 1.9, 6.54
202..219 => 0.8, 6.35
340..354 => -1.5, 7.85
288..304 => -0.3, 7.06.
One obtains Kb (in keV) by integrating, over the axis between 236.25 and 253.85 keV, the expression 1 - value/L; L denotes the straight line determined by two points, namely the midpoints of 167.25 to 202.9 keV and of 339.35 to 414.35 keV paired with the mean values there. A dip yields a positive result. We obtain 1.00 keV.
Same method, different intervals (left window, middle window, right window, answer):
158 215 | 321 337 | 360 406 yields 0.3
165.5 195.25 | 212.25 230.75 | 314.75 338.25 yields 0.4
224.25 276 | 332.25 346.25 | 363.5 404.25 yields -2.3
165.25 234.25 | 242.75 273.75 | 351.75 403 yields 1.2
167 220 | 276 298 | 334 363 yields 1.0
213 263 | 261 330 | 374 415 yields 2.9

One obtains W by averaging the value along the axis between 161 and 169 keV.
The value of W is 6.42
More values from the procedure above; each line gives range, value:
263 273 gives 6.53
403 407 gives 7.22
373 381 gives 7.34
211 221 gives 6.31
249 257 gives 6.39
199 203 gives 6.58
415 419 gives 7.54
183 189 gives 6.64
